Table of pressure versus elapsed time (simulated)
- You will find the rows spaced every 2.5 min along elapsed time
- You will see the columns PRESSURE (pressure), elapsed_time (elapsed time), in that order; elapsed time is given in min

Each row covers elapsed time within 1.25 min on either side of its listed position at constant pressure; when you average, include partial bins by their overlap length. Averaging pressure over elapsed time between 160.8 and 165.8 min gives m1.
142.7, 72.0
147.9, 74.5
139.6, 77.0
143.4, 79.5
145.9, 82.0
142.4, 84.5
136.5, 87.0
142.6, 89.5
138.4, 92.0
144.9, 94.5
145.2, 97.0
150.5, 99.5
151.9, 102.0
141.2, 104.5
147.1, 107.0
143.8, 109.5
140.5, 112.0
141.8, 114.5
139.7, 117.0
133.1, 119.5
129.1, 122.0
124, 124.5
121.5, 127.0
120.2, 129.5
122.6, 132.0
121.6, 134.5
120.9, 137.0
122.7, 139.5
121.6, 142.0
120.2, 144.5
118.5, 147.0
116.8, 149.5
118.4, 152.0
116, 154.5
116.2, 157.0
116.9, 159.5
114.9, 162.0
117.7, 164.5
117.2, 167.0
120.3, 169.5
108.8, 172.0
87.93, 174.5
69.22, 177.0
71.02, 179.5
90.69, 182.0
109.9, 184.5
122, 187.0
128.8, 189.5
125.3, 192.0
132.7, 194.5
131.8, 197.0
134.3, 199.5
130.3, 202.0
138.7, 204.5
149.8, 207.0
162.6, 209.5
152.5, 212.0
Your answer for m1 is 116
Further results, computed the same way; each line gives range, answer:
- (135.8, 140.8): 122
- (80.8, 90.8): 142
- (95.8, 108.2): 147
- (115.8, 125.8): 131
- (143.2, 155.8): 118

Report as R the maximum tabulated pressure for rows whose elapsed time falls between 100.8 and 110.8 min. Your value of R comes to 151.9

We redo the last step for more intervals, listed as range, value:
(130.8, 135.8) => 122.6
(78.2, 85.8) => 145.9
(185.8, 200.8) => 134.3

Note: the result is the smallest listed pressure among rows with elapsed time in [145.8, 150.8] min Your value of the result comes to 116.8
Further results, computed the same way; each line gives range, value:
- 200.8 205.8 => 130.3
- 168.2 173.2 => 108.8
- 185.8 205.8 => 122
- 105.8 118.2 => 139.7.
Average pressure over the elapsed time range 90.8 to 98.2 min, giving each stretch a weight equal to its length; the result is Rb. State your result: 143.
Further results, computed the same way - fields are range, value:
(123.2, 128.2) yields 123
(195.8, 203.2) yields 132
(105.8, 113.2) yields 144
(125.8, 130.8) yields 121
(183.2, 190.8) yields 120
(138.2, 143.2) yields 122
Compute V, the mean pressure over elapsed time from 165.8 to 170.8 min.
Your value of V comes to 119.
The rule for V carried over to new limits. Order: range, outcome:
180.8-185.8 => 101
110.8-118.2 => 141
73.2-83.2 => 144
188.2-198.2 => 130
